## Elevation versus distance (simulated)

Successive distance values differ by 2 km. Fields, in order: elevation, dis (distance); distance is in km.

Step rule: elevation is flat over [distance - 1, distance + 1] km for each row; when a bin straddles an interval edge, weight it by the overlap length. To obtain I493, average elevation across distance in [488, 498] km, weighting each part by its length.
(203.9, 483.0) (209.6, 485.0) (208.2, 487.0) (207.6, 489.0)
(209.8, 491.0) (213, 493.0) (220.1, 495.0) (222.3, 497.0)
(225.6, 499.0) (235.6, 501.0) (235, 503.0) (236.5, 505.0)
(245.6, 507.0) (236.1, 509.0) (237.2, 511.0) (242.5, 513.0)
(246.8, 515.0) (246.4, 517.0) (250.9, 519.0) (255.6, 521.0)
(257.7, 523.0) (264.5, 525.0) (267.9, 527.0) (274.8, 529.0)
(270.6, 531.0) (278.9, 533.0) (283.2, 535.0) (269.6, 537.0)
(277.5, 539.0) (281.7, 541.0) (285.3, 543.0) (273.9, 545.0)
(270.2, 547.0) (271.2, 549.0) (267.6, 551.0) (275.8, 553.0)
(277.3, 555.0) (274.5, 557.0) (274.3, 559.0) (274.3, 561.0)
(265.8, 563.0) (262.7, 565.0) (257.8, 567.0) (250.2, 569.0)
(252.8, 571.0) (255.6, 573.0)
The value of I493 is 215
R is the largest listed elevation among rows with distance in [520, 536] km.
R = 283.2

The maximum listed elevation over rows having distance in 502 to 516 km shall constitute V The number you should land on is 246.8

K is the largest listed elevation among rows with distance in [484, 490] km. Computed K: 209.6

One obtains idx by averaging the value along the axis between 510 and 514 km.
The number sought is 240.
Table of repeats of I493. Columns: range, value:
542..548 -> 276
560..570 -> 262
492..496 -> 217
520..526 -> 259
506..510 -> 241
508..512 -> 237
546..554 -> 271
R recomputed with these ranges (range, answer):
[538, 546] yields 285.3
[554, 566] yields 277.3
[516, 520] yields 250.9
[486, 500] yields 225.6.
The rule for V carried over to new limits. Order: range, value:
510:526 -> 264.5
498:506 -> 236.5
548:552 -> 271.2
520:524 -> 257.7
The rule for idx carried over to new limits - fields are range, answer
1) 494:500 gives 223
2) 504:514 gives 240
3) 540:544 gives 284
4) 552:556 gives 277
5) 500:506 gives 236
